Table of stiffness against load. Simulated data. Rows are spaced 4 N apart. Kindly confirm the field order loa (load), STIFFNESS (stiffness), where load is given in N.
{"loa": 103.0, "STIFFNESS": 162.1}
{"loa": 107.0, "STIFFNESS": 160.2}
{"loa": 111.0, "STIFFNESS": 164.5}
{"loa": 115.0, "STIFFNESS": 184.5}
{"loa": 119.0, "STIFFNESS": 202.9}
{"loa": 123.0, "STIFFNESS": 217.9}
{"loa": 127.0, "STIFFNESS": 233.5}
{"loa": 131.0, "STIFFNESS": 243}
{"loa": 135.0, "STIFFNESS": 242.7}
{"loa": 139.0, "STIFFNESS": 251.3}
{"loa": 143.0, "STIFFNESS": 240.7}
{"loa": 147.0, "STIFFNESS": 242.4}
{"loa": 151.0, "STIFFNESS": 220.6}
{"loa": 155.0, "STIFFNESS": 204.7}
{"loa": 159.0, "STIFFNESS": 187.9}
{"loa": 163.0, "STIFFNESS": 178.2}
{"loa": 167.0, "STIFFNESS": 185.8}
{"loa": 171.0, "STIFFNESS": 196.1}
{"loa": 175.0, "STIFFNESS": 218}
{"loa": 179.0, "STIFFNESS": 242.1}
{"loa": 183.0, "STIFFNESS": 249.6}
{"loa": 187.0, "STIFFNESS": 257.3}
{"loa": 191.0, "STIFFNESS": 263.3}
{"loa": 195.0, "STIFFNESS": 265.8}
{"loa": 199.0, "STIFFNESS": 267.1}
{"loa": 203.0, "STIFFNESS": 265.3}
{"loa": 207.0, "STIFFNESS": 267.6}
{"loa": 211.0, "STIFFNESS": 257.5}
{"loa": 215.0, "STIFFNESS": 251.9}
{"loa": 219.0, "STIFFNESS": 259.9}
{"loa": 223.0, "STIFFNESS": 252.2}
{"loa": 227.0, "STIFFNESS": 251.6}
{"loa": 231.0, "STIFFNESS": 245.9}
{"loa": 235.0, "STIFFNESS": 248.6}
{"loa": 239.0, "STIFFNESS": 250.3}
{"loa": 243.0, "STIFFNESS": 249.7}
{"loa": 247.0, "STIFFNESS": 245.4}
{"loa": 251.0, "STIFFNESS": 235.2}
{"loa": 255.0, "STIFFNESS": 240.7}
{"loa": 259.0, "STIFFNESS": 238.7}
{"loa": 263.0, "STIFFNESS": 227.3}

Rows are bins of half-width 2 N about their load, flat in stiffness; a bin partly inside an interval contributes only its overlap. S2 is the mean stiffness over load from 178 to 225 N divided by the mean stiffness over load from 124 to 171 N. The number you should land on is 1.18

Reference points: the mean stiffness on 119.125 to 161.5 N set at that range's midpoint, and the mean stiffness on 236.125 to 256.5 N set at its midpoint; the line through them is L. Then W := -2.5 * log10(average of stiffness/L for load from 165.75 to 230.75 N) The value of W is -0.05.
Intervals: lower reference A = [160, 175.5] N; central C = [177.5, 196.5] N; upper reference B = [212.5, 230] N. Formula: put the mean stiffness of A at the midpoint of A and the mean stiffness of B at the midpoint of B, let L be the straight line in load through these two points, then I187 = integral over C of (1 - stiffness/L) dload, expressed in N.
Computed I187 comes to -3.7 N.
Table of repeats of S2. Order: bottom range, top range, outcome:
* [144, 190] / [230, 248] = 1.14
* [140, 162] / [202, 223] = 1.19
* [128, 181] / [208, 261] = 1.13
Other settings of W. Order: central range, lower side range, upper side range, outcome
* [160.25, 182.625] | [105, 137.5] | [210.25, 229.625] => 0.12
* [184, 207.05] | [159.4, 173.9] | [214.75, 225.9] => -0.18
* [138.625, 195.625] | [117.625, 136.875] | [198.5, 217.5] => 0.09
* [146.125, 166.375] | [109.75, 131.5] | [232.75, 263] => 0.07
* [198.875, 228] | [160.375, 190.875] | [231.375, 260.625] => -0.11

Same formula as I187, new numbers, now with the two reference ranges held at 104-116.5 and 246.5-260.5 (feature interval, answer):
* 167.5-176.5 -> -0.17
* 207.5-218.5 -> -1.89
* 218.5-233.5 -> -1.71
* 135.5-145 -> -3.22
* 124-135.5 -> -3.82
